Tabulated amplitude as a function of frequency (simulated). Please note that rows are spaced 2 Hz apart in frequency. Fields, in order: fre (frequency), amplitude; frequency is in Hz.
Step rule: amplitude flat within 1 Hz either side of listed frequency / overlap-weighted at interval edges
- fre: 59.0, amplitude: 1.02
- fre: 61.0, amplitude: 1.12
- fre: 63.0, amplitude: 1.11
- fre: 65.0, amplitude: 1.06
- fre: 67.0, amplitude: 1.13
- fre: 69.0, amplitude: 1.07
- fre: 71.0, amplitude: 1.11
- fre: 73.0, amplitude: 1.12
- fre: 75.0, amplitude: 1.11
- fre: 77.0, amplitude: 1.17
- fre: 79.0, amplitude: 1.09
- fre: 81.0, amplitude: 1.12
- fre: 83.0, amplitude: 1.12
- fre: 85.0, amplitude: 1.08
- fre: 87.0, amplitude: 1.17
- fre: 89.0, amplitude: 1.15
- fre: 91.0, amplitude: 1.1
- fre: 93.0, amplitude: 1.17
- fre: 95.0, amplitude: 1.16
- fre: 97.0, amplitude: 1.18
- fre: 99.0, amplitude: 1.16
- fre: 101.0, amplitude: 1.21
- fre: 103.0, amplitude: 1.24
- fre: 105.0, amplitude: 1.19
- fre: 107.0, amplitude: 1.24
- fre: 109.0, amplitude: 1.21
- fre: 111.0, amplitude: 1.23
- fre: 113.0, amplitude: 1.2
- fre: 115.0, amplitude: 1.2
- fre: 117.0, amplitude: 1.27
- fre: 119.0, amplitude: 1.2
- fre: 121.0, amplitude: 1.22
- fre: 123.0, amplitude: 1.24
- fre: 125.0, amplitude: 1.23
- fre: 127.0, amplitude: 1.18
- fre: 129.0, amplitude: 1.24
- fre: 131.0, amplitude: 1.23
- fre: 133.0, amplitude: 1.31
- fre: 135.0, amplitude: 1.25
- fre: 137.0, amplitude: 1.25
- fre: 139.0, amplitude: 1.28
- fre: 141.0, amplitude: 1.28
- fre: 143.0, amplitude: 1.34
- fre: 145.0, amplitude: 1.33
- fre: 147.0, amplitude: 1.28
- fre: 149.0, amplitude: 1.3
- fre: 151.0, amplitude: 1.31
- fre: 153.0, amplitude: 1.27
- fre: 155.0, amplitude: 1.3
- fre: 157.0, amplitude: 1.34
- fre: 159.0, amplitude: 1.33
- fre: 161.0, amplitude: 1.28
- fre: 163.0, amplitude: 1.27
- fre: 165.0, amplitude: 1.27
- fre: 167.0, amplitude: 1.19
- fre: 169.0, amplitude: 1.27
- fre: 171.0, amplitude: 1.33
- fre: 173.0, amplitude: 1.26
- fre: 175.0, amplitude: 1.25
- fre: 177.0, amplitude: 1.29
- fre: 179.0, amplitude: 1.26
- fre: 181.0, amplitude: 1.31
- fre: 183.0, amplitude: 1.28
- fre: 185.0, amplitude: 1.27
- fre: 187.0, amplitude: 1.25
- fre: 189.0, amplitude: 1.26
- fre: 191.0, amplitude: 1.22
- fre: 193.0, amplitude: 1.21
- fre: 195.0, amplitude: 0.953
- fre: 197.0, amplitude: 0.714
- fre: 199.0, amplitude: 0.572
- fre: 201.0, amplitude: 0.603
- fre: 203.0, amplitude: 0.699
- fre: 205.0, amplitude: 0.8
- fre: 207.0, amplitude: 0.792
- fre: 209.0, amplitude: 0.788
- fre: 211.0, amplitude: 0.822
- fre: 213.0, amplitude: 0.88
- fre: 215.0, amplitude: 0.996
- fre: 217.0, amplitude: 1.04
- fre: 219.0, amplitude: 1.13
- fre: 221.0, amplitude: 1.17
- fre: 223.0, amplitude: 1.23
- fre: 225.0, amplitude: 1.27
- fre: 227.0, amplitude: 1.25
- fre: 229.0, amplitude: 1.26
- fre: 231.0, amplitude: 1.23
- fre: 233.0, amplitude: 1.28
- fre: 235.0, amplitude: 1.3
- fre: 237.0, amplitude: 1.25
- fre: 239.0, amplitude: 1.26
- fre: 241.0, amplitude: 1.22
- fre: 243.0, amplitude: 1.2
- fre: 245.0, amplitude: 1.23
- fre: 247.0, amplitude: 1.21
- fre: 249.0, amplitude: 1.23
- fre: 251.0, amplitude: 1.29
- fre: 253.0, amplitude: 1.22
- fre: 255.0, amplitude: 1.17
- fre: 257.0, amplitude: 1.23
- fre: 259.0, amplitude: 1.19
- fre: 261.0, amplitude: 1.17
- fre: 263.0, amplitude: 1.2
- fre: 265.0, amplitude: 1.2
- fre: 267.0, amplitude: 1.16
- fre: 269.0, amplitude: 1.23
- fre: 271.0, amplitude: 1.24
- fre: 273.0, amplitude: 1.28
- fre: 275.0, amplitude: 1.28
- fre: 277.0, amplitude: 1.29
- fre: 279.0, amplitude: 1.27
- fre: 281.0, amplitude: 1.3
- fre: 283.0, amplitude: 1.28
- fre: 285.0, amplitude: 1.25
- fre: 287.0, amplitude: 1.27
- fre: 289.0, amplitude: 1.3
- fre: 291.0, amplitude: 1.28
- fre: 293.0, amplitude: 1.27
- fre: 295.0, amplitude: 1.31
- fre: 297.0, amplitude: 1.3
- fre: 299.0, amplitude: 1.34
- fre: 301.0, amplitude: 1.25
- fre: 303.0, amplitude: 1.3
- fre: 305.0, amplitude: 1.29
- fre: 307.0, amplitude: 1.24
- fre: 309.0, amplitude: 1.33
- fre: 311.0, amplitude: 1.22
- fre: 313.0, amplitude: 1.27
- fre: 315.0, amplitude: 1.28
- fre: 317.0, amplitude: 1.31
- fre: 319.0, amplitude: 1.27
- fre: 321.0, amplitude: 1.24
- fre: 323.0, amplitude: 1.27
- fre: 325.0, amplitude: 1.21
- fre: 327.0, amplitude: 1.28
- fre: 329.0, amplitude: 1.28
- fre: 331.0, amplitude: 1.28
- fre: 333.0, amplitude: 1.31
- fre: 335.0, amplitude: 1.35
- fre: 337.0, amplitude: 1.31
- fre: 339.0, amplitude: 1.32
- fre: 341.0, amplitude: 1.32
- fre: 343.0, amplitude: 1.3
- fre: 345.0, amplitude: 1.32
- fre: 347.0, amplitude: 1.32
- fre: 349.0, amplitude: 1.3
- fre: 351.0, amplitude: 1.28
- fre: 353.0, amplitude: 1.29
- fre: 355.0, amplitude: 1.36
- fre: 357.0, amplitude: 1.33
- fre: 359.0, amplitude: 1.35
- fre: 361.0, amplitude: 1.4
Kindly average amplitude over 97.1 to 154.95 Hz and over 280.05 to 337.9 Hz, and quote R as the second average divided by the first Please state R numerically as 1.03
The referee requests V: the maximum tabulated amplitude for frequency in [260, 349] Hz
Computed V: 1.35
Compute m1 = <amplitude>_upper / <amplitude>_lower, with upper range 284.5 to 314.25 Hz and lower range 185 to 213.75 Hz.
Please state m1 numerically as 1.41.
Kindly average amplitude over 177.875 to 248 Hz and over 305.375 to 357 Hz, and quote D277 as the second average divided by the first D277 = 1.18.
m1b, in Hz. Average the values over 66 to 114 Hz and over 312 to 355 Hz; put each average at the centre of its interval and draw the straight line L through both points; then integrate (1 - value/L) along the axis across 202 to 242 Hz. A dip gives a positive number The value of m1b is 4.8 Hz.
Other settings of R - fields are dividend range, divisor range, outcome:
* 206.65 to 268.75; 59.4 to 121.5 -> 1.00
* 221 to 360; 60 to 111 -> 1.11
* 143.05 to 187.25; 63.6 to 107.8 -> 1.13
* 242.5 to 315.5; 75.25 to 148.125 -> 1.04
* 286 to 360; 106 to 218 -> 1.11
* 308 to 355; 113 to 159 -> 1.02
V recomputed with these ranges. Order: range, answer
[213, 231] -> 1.27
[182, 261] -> 1.3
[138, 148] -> 1.34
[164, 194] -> 1.33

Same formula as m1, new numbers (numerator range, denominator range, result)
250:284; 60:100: 1.10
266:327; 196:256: 1.19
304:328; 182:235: 1.22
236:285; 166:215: 1.17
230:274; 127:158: 0.96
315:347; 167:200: 1.10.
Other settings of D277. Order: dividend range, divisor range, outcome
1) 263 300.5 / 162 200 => 1.07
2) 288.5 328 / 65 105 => 1.12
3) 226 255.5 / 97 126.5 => 1.02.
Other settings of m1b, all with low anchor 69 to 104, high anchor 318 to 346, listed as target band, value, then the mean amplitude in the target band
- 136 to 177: -3.53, 1.29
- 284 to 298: -0.19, 1.28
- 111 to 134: -1.28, 1.23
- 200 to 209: 3.58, 0.731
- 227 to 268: 0.44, 1.23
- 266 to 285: -0.03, 1.26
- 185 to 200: 2.04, 1.04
